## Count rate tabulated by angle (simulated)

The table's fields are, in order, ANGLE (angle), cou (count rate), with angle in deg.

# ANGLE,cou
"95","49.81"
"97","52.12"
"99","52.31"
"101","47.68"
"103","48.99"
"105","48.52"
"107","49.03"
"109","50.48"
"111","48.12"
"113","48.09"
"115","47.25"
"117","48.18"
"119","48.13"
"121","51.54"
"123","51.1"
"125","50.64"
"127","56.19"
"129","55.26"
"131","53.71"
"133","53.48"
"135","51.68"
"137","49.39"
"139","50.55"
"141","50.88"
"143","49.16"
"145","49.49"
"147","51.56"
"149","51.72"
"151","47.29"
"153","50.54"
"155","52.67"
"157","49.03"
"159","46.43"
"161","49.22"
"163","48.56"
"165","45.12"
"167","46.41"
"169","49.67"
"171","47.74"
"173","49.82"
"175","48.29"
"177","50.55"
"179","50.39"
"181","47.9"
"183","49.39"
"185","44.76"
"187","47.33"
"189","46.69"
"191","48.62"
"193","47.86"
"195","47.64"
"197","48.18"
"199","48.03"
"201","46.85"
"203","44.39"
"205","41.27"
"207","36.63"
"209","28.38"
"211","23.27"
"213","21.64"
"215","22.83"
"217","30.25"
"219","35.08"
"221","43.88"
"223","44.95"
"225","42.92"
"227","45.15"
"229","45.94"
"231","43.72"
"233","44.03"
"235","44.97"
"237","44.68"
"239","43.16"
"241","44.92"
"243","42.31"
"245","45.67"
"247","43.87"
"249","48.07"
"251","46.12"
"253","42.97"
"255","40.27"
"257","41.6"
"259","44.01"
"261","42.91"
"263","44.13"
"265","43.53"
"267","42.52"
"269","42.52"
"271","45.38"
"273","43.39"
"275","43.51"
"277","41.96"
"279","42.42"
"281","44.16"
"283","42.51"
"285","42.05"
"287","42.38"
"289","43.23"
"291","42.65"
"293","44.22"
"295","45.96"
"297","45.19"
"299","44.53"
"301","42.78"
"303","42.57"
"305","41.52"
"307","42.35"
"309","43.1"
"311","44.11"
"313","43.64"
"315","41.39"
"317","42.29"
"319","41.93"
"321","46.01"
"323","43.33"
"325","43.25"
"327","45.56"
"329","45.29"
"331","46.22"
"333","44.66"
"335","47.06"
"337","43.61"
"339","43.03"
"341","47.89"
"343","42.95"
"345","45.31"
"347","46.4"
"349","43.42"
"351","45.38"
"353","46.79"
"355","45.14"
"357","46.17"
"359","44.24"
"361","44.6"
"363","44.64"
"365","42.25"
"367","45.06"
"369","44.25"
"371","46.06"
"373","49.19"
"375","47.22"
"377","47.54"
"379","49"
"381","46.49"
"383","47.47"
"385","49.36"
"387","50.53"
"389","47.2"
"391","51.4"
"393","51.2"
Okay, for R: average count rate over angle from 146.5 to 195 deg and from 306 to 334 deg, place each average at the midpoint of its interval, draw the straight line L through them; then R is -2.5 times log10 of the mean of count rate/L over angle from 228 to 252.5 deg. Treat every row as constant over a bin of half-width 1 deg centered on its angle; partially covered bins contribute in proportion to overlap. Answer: 0.04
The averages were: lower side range 48.6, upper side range 43.8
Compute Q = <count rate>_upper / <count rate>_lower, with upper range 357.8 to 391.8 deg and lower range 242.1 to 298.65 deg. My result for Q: 1.07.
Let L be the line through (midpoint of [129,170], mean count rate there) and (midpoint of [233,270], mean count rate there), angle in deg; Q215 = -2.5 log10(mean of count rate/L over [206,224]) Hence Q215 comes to 0.397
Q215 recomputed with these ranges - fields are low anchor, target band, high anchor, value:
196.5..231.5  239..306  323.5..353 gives -0.053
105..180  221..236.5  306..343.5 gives 0.063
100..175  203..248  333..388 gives 0.226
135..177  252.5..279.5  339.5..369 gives 0.095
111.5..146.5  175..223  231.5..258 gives 0.129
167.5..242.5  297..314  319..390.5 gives 0.041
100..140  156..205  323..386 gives 0.032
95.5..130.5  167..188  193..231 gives -0.130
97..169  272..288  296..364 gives 0.072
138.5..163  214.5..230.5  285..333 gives 0.187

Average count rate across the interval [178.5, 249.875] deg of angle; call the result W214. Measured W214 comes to 42.3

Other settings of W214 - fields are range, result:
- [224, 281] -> 43.8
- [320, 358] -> 45.1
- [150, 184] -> 48.8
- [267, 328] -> 43.3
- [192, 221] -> 37.5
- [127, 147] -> 51.7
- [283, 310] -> 43.2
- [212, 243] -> 40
